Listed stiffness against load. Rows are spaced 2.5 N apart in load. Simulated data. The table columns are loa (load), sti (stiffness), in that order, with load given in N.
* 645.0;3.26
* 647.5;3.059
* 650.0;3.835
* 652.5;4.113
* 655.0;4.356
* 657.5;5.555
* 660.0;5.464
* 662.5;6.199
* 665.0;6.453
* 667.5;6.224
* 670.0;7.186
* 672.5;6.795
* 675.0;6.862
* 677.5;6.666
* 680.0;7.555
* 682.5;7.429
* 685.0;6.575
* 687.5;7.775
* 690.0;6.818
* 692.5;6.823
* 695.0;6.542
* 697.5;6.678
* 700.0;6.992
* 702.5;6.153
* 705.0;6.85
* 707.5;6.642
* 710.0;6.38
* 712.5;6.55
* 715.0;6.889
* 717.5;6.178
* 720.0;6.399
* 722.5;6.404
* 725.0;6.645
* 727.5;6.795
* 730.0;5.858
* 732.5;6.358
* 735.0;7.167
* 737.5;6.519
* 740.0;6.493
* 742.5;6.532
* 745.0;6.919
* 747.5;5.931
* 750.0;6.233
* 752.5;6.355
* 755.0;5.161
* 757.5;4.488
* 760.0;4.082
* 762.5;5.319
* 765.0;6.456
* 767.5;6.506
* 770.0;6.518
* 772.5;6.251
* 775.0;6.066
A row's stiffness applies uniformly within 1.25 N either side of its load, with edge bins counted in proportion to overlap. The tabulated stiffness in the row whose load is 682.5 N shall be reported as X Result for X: 7.429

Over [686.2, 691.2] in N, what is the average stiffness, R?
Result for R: 7.29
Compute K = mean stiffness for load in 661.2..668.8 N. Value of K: 6.29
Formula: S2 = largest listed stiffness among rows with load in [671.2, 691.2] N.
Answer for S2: 7.775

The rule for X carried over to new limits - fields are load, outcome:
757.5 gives 4.488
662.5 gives 6.199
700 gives 6.992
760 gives 4.082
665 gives 6.453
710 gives 6.38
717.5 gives 6.178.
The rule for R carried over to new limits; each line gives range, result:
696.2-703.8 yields 6.61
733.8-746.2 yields 6.72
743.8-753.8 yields 6.35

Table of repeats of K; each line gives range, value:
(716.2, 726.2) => 6.41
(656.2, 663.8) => 5.73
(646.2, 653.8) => 3.67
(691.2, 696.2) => 6.69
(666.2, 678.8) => 6.75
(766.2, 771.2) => 6.51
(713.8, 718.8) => 6.53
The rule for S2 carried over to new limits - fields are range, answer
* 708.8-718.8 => 6.889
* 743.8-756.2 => 6.919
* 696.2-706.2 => 6.992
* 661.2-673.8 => 7.186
